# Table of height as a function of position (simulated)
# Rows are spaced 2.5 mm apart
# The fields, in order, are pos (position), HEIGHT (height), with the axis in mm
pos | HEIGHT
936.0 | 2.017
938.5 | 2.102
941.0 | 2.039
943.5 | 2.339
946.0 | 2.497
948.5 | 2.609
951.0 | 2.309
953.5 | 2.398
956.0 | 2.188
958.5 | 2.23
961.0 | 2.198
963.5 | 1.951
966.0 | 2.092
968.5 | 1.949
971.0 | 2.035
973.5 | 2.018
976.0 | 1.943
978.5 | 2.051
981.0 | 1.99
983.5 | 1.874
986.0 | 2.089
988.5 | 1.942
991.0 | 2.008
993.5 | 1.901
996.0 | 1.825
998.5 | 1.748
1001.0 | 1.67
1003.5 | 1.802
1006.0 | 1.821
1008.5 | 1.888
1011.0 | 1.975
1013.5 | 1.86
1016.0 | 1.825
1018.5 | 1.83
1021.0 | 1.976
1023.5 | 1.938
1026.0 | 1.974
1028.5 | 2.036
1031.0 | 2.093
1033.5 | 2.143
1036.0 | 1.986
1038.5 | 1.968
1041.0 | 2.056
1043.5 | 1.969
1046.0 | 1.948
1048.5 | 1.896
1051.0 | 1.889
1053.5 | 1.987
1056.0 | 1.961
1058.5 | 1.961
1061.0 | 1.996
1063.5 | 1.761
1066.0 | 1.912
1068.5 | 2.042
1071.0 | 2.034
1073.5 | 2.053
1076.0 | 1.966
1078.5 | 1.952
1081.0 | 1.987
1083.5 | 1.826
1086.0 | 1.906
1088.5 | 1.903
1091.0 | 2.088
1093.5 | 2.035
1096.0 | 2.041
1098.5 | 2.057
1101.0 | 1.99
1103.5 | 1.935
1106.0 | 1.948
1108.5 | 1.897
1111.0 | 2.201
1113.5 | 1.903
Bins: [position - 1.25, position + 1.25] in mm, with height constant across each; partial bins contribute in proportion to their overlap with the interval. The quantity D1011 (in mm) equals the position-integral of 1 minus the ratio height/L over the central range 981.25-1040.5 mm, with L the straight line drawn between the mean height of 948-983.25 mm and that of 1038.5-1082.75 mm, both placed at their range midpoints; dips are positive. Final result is 3.5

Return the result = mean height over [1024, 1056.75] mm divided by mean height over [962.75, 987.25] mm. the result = 1.0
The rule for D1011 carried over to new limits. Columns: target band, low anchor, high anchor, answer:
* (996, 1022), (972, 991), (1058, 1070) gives 1.76 mm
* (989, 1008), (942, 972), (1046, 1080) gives 2.61 mm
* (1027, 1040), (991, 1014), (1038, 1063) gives -0.87 mm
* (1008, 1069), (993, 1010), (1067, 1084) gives -1.91 mm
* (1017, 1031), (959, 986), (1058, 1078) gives 0.20 mm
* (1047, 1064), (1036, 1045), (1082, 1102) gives 0.53 mm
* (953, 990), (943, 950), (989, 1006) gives 1.85 mm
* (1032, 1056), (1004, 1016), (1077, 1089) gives -1.12 mm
